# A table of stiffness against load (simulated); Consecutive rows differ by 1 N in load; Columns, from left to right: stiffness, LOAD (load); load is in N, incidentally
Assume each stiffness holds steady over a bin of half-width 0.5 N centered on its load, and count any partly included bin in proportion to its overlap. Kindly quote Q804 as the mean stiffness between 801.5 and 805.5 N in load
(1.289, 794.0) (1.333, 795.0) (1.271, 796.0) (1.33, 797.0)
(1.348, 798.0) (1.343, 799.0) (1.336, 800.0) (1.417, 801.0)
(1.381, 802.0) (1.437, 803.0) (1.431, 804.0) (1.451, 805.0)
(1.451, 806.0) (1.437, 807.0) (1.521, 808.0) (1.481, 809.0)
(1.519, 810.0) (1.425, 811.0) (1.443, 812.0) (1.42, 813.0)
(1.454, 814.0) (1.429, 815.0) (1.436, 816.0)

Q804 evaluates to 1.43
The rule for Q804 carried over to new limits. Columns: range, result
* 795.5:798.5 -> 1.32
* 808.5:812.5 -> 1.47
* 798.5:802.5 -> 1.37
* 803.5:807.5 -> 1.44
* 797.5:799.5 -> 1.35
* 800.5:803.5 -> 1.41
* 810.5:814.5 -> 1.44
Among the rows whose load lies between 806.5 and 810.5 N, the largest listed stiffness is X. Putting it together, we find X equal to 1.521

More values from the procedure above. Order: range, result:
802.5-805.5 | 1.451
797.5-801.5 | 1.417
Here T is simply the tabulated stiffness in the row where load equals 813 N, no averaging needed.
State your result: 1.42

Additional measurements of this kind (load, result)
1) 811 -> 1.425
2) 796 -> 1.271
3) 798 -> 1.348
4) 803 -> 1.437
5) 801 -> 1.417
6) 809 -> 1.481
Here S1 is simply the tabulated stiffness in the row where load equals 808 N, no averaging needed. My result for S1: 1.521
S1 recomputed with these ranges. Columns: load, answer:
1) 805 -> 1.451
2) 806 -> 1.451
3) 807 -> 1.437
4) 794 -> 1.289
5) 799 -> 1.343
